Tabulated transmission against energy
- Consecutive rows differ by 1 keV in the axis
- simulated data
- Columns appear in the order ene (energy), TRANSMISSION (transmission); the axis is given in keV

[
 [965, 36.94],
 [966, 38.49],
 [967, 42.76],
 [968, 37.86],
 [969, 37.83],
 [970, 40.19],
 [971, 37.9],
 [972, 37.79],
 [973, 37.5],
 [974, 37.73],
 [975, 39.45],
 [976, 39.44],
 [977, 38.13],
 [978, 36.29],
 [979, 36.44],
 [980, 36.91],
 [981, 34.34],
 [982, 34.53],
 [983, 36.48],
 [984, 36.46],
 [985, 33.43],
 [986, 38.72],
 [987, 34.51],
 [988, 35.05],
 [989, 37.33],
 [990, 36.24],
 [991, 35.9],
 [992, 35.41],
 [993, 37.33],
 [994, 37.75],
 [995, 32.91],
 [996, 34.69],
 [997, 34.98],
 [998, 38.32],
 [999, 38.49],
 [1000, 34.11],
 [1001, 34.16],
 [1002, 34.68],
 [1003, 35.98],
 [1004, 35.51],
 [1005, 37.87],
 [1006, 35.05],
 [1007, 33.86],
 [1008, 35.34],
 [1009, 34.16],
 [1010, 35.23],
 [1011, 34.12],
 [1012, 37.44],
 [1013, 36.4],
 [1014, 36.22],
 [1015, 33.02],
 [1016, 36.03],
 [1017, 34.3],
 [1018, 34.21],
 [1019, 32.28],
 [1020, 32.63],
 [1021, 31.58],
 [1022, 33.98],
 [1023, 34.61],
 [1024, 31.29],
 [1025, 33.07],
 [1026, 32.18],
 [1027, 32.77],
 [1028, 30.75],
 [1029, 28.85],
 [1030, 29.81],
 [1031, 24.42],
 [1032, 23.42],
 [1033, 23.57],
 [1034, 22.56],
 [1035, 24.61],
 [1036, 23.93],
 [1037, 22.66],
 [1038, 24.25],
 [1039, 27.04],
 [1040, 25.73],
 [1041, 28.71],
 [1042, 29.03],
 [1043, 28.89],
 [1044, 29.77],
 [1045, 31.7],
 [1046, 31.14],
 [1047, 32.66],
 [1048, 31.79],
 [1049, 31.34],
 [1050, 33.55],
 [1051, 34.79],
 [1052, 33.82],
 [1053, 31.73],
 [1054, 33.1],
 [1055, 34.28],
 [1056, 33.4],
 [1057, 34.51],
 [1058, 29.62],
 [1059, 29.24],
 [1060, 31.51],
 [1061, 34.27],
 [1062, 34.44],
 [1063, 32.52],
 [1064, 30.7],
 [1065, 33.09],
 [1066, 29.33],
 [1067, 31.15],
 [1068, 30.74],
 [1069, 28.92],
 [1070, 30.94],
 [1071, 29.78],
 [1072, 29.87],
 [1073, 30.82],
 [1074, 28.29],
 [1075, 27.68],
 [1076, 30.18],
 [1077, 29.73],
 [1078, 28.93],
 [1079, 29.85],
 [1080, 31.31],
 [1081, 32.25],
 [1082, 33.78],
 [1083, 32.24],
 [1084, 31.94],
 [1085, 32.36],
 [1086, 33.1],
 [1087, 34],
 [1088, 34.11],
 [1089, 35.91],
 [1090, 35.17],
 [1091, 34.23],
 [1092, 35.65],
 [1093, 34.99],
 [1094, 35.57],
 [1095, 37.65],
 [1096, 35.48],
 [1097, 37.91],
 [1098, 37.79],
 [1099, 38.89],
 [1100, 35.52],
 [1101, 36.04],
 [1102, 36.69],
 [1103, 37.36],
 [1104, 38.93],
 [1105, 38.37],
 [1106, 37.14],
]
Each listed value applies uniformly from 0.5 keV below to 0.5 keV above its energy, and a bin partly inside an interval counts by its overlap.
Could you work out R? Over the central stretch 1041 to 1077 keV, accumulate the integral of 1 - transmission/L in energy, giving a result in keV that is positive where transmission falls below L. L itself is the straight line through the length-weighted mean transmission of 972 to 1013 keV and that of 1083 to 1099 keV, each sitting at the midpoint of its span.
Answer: 4.2 keV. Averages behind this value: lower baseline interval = 36.1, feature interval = 31.3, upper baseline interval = 35.1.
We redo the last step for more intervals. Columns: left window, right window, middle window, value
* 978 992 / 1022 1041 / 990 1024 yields -3.3 keV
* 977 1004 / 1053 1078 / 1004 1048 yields 3.5 keV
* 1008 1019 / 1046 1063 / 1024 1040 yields 3.3 keV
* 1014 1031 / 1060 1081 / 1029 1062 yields 2.2 keV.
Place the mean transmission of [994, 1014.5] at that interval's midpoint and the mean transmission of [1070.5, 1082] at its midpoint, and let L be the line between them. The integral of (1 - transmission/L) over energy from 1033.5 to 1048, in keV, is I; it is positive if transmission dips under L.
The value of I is 2.3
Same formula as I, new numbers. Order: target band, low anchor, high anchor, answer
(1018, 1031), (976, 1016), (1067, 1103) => 1.2 keV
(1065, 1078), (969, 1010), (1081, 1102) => 2.0 keV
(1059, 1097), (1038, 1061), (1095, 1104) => 2.5 keV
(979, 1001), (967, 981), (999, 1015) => 0.5 keV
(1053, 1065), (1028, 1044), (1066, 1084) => -1.6 keV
